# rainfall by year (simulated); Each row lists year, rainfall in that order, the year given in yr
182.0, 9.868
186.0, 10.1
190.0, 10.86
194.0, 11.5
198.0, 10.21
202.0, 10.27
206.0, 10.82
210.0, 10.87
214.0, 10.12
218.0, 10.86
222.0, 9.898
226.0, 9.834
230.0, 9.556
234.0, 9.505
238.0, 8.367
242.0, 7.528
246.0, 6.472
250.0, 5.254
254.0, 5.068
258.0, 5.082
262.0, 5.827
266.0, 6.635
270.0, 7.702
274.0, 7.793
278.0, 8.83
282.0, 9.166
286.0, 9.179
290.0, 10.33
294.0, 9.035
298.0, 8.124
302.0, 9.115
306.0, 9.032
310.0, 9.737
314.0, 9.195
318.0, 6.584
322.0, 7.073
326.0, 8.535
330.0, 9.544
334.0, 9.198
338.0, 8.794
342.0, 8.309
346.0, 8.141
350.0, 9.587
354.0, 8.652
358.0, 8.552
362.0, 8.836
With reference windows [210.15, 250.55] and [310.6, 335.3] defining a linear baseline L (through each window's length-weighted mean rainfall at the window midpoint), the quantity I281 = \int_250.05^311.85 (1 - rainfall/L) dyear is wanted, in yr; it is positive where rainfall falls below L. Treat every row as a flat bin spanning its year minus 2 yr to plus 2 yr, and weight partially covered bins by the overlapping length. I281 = 4.9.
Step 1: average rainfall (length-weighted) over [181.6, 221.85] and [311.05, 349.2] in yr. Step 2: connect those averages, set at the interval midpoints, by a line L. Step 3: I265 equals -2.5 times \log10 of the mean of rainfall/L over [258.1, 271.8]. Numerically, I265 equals 0.42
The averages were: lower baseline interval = 10.5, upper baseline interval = 8.45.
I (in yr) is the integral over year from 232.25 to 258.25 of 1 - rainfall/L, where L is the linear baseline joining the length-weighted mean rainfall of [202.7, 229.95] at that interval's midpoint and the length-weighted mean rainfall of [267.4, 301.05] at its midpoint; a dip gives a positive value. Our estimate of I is 7.65 yr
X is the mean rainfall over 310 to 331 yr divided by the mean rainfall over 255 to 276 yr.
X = 1.27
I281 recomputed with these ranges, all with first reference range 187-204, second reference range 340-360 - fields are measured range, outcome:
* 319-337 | 0.9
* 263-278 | 3.4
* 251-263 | 5.6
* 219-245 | 2.9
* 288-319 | 1.0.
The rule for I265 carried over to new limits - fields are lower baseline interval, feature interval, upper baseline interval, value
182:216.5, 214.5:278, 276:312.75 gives 0.262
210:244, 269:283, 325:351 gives 0.108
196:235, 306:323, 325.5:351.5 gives 0.103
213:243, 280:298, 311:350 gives -0.047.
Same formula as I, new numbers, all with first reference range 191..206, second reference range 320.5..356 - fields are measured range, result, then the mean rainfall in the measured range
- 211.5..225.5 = 0.2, 10.3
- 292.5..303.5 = 0.6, 8.73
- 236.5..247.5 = 2.9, 7.46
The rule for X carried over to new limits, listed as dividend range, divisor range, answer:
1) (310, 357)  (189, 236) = 0.83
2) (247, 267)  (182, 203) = 0.53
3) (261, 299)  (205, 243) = 0.85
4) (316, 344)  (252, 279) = 1.25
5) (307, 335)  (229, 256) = 1.17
